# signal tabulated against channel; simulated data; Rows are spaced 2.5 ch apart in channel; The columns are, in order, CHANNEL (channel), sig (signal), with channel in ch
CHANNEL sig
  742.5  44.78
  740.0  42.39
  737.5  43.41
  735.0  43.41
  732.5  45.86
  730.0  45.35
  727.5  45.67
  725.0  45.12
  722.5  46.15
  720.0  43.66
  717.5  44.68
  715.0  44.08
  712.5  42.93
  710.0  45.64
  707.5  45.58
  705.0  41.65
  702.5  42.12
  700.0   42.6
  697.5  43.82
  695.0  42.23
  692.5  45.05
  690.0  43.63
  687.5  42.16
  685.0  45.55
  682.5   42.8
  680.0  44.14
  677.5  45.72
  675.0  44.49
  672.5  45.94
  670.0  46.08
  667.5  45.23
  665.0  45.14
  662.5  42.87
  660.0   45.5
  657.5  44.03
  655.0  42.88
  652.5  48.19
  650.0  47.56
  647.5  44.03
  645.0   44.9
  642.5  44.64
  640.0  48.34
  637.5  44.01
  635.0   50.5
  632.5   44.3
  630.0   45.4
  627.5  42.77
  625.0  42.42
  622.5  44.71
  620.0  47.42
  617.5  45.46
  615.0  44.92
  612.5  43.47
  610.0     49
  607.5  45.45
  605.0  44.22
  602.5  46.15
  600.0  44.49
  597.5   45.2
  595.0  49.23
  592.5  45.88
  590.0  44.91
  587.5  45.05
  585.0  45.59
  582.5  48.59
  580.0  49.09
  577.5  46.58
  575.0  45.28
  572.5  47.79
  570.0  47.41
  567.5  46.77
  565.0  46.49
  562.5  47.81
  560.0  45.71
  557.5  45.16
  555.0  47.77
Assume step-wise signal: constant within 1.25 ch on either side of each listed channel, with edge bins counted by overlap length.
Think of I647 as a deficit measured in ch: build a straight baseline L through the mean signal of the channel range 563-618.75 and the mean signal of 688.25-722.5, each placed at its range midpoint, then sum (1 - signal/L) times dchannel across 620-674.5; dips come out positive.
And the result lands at -0.3 ch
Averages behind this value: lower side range 46.2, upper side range 43.7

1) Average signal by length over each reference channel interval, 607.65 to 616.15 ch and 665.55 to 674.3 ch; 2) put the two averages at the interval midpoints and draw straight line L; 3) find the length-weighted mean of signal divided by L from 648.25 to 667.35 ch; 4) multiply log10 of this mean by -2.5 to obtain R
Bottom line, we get 0.01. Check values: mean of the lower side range 45.8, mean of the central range 45.1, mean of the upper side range 45.6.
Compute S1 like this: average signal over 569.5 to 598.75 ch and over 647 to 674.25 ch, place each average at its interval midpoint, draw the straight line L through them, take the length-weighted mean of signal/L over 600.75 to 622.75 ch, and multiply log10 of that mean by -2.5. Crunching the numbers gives 0.01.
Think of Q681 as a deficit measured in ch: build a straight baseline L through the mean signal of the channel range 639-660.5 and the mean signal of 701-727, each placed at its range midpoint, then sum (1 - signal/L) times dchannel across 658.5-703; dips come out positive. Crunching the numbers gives 0.7 ch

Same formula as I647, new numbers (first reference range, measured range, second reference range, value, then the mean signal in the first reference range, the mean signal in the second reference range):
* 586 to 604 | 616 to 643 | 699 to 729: -0.1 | 45.8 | 44.2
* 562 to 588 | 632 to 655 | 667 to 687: -0.3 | 47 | 44.9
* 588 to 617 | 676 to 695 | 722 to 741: 0.4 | 45.7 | 44.6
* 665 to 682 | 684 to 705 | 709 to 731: 0.8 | 45.1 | 44.8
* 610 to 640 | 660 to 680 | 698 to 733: -0.1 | 45.3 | 44.3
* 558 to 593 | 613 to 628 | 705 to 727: 0.4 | 46.6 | 44.6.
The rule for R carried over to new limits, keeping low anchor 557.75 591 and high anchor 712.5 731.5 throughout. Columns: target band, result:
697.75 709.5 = 0.05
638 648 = 0.01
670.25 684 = 0.02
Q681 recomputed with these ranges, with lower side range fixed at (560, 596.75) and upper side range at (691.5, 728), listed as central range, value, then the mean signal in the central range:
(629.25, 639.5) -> -0.14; 46.3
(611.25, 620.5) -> 0.18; 45.1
